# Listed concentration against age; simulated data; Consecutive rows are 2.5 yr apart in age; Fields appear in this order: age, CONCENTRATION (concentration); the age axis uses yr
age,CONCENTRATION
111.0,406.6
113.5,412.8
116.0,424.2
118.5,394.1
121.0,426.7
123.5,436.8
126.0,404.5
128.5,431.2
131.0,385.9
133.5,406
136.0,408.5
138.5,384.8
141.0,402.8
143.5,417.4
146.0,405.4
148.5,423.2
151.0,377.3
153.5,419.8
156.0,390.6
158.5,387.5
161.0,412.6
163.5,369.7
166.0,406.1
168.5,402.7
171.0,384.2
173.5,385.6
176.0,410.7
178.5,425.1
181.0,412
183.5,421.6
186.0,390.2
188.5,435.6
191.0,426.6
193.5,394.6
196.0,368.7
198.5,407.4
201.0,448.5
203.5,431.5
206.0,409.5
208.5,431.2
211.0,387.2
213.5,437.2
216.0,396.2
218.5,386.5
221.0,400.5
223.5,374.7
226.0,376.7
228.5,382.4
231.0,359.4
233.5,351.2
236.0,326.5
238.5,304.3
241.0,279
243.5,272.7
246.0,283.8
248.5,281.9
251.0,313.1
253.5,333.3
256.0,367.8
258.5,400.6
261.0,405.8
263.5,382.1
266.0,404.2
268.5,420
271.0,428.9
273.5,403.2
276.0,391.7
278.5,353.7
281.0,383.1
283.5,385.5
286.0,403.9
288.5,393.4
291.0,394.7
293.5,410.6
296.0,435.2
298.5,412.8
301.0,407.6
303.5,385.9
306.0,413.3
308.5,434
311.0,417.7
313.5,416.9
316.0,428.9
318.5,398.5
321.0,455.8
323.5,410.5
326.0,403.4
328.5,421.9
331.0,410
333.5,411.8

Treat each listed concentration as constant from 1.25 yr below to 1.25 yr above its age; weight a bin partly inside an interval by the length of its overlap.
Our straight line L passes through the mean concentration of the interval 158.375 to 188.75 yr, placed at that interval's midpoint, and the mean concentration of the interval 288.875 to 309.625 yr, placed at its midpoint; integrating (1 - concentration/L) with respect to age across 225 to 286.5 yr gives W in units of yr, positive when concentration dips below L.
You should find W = 7.4 yr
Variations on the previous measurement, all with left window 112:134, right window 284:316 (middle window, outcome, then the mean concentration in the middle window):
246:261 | 2.60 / 340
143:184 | 1.05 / 402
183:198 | 0.26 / 406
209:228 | 0.78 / 395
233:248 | 4.09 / 299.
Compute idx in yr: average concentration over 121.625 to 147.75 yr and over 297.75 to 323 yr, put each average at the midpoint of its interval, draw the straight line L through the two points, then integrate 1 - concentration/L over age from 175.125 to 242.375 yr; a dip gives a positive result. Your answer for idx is 3.43 yr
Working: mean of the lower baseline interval 409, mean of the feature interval 391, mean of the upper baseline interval 417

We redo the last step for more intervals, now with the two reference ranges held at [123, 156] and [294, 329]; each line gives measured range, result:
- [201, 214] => -0.3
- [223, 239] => 2.2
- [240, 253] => 3.9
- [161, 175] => 0.6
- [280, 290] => 0.6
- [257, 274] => 0.3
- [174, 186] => -0.1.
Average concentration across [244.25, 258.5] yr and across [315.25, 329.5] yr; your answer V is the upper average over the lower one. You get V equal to 1.3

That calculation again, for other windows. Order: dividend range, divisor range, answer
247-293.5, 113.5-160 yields 0.93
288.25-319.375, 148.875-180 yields 1.03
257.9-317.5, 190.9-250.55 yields 1.09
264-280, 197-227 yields 0.98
